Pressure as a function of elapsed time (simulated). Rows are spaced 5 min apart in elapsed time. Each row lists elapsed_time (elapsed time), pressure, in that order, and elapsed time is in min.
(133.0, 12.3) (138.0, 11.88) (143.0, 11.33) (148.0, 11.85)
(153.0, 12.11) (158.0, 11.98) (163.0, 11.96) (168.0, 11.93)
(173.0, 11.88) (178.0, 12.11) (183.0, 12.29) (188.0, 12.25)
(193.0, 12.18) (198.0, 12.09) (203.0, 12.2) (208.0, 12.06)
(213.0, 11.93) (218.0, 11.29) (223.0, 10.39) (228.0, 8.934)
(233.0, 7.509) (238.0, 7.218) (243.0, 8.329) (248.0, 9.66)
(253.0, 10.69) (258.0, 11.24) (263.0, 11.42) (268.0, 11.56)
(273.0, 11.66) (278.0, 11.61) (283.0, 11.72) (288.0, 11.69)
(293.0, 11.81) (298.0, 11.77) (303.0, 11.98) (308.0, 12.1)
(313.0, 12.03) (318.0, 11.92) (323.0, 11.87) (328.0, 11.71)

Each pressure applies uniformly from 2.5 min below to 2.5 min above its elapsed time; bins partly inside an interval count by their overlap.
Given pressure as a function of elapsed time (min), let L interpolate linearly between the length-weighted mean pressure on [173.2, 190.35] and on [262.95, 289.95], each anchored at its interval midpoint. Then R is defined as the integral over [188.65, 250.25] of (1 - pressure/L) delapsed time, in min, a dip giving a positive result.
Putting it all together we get 8.2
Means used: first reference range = 12.2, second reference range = 11.6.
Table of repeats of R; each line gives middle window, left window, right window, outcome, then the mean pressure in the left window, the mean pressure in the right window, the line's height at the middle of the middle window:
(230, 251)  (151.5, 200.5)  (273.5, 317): 6.5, 12.1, 11.8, 11.9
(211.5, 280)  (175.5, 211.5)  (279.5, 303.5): 10.0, 12.2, 11.8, 12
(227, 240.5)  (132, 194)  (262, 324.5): 4.7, 12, 11.8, 11.9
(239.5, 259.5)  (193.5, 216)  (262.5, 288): 3.4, 12.1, 11.6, 11.8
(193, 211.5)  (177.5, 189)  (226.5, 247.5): -2.3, 12.2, 8.11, 10.8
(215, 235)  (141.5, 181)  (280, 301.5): 3.7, 11.9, 11.8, 11.8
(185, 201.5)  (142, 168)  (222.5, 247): -3.2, 11.9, 8.39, 10.2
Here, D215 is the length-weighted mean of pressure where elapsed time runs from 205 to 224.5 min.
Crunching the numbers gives 11.5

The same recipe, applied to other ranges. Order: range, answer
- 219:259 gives 9.25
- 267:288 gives 11.6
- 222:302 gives 10.5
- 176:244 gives 10.8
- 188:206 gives 12.2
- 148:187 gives 12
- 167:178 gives 11.9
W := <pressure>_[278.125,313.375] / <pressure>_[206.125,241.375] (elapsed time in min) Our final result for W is 1.21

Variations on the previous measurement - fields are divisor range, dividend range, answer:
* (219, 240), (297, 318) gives 1.37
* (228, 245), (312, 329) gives 1.51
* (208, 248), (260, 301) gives 1.22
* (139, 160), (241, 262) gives 0.86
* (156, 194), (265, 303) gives 0.97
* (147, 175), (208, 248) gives 0.80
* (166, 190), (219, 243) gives 0.72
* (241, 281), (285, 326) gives 1.10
